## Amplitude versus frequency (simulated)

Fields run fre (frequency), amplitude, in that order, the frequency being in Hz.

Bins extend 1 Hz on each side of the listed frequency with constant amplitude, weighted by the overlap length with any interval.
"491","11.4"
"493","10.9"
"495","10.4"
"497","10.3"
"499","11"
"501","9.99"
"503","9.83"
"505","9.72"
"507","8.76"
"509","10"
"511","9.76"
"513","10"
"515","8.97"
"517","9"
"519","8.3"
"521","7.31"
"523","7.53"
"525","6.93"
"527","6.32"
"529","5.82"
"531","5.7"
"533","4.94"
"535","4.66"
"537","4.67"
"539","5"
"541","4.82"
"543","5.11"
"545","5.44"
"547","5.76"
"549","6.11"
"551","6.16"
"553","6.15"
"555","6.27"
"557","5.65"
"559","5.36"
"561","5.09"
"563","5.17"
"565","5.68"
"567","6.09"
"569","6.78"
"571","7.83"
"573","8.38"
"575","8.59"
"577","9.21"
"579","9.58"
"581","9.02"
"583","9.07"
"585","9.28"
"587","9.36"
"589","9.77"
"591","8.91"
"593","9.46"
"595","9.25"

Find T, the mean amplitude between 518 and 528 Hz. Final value 7.28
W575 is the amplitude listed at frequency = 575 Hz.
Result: 8.59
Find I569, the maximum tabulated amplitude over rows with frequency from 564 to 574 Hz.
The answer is 8.38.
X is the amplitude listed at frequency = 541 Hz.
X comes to 4.82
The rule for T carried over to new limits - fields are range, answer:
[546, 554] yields 6.04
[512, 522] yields 8.72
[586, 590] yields 9.56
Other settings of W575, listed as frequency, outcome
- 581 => 9.02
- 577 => 9.21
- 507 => 8.76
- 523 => 7.53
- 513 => 10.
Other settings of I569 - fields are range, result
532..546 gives 5.44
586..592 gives 9.77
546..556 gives 6.27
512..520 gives 10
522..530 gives 7.53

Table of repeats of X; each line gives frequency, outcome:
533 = 4.94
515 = 8.97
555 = 6.27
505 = 9.72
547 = 5.76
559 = 5.36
